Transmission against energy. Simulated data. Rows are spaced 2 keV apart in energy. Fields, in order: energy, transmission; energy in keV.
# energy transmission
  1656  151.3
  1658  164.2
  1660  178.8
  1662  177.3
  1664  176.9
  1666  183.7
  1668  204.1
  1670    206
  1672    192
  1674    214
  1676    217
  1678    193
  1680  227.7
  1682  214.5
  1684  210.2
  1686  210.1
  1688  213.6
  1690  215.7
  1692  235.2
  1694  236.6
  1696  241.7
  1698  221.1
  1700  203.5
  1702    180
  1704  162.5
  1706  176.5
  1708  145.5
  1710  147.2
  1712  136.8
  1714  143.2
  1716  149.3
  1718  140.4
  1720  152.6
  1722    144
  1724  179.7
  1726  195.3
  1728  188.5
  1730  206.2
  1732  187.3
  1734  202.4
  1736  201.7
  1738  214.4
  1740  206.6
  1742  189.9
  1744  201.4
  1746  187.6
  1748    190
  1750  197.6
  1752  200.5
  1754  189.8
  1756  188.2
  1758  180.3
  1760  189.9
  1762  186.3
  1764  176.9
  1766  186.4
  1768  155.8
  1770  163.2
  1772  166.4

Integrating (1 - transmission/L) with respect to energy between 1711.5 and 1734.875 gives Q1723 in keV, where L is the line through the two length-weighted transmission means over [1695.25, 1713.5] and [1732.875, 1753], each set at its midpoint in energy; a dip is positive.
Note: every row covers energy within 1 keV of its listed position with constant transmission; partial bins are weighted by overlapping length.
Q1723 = 2.4 keV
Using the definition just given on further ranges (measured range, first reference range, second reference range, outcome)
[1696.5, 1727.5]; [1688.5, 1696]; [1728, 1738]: 7.0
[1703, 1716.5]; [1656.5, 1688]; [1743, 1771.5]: 2.8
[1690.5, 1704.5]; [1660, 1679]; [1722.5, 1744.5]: -1.3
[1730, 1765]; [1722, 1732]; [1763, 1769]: -2.8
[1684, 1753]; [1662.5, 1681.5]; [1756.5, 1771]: 0.2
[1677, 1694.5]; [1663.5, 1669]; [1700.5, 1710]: -3.9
